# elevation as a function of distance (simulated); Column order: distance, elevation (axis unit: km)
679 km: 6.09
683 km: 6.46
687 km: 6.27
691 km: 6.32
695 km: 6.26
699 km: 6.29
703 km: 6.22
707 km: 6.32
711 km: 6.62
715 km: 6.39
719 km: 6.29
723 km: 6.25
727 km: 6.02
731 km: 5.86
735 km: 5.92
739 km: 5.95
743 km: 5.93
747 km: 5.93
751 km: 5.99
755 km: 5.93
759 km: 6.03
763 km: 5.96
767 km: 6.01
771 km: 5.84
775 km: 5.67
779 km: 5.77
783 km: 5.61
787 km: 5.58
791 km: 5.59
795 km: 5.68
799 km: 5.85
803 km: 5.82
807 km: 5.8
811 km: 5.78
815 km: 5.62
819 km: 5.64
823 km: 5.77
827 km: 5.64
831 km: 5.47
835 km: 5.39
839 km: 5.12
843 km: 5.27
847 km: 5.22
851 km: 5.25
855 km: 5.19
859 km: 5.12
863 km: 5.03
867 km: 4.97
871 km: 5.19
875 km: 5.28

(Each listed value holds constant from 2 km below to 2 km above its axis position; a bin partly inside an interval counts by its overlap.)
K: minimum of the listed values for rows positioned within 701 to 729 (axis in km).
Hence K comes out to 6.02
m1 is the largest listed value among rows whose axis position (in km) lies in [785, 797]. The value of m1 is 5.68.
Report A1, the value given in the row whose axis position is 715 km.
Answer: 6.39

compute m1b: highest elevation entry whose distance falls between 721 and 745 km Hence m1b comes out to 6.25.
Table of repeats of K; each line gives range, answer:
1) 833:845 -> 5.12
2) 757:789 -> 5.58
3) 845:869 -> 4.97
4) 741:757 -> 5.93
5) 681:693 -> 6.27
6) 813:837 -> 5.39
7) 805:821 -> 5.62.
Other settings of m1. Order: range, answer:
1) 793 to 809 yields 5.85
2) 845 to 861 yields 5.25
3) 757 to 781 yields 6.03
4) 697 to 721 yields 6.62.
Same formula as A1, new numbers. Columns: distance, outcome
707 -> 6.32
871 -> 5.19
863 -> 5.03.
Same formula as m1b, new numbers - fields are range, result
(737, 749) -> 5.95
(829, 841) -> 5.47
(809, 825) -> 5.78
